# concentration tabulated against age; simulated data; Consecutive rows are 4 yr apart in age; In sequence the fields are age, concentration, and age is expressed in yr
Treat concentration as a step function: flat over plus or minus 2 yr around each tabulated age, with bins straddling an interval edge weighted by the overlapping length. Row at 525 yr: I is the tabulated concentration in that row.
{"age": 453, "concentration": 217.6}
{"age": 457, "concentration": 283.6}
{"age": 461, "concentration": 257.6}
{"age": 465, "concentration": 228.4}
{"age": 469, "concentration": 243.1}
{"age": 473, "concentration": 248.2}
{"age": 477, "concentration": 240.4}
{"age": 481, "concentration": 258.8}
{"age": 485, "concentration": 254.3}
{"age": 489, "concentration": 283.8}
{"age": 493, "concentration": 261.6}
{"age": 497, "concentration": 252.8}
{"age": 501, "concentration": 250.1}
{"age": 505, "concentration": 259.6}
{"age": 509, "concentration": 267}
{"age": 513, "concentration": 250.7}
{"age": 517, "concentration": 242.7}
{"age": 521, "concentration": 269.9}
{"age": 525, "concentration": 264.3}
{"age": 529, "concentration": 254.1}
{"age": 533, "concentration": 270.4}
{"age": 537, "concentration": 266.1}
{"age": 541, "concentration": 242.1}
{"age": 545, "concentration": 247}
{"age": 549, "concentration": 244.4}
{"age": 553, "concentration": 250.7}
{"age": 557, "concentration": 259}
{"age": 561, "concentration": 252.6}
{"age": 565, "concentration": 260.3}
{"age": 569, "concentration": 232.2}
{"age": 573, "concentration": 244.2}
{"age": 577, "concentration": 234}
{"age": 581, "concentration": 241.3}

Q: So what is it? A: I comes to 264.3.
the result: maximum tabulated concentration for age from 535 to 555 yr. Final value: 266.1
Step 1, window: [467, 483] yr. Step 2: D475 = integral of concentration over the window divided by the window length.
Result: 248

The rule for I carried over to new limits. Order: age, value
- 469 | 243.1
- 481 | 258.8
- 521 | 269.9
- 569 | 232.2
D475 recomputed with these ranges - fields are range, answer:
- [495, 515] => 256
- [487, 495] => 273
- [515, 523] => 256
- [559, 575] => 247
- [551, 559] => 255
